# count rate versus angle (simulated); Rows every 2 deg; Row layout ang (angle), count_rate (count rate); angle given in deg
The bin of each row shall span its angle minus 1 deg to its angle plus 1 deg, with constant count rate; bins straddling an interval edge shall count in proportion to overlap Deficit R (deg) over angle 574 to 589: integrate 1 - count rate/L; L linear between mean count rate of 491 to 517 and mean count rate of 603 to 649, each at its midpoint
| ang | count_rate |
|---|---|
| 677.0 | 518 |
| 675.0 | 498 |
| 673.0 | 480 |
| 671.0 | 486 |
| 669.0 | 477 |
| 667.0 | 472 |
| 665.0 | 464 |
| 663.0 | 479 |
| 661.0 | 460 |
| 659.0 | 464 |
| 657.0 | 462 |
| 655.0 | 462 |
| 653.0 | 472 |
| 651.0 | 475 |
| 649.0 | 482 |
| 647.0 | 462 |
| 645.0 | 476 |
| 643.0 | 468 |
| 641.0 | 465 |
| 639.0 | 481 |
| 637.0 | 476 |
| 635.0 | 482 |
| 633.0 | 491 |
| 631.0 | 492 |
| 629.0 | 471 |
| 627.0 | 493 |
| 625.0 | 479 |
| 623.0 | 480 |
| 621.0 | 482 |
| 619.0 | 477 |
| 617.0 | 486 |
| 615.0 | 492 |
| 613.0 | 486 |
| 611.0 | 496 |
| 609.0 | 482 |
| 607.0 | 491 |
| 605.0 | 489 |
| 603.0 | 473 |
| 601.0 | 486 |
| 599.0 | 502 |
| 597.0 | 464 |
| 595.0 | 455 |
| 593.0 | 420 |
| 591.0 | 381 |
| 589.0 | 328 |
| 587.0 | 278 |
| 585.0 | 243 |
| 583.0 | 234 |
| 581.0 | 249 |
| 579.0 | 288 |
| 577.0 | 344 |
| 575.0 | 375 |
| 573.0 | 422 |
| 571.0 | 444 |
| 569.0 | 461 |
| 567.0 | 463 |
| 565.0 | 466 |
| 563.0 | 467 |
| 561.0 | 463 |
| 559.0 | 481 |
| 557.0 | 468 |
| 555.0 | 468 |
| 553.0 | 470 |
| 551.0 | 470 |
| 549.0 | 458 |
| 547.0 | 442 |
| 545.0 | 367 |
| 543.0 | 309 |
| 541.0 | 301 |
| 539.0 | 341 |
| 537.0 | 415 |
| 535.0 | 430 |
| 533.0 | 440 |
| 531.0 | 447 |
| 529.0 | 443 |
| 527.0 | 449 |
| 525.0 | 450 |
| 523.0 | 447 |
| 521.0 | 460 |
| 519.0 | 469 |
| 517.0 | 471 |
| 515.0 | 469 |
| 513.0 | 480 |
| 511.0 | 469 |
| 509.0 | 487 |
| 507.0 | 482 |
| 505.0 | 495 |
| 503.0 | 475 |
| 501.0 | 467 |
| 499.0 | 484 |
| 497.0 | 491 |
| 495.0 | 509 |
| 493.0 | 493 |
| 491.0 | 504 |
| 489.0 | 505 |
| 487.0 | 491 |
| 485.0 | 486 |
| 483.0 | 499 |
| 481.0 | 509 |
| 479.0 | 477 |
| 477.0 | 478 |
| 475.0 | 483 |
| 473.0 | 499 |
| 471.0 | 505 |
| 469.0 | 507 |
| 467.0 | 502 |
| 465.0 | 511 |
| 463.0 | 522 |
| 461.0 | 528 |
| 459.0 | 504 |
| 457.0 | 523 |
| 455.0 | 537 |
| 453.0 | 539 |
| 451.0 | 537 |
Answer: 6.0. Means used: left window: 484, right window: 482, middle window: 290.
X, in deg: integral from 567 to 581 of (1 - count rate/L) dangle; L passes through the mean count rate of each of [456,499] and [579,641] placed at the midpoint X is 2.2 deg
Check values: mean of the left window 501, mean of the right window 439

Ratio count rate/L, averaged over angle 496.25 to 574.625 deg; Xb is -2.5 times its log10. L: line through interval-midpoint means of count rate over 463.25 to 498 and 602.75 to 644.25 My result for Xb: 0.10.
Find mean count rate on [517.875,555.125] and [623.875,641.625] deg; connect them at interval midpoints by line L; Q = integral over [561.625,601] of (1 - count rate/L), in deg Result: 5.58 deg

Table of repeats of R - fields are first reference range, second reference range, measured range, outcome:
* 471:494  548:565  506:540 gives 2.1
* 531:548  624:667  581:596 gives 3.5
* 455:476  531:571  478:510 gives -0.5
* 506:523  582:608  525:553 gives 2.4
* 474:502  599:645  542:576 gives 3.2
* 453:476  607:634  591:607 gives 0.8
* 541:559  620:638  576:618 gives 4.9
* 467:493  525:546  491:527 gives -2.6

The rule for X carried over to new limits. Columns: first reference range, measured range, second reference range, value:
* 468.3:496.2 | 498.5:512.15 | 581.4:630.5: 0.2 deg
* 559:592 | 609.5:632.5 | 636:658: -2.6 deg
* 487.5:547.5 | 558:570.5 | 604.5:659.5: -0.1 deg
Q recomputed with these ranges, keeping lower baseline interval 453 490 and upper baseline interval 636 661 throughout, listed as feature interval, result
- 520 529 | 0.8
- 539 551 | 2.7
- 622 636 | -0.3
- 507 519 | 0.5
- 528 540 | 1.8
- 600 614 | -0.2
